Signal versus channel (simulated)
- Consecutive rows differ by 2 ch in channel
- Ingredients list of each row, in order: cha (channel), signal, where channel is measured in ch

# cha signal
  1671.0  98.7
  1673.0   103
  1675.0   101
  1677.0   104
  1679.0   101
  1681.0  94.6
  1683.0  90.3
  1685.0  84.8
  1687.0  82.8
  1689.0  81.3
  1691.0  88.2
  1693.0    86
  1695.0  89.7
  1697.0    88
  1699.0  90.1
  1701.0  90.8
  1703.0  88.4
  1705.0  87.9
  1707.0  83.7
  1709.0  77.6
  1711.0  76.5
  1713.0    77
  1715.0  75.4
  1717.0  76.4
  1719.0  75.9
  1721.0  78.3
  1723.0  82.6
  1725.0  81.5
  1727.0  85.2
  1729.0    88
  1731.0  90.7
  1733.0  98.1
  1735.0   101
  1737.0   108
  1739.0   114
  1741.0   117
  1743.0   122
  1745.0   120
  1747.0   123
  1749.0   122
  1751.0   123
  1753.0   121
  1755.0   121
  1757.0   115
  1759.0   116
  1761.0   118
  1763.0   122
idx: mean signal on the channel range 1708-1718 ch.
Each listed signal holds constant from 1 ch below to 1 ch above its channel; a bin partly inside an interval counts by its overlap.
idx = 76.6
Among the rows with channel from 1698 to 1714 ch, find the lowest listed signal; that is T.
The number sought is 76.5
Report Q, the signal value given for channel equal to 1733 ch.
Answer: 98.1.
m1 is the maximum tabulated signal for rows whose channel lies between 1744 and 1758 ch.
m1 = 123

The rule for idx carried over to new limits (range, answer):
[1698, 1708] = 88.2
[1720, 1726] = 80.8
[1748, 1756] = 122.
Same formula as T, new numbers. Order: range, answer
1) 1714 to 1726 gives 75.4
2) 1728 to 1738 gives 88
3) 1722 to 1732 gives 81.5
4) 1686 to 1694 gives 81.3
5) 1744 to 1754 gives 120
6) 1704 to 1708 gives 83.7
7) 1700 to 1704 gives 88.4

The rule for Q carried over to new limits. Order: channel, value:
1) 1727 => 85.2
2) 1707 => 83.7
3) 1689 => 81.3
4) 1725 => 81.5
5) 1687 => 82.8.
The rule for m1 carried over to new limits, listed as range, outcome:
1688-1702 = 90.8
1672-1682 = 104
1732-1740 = 114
